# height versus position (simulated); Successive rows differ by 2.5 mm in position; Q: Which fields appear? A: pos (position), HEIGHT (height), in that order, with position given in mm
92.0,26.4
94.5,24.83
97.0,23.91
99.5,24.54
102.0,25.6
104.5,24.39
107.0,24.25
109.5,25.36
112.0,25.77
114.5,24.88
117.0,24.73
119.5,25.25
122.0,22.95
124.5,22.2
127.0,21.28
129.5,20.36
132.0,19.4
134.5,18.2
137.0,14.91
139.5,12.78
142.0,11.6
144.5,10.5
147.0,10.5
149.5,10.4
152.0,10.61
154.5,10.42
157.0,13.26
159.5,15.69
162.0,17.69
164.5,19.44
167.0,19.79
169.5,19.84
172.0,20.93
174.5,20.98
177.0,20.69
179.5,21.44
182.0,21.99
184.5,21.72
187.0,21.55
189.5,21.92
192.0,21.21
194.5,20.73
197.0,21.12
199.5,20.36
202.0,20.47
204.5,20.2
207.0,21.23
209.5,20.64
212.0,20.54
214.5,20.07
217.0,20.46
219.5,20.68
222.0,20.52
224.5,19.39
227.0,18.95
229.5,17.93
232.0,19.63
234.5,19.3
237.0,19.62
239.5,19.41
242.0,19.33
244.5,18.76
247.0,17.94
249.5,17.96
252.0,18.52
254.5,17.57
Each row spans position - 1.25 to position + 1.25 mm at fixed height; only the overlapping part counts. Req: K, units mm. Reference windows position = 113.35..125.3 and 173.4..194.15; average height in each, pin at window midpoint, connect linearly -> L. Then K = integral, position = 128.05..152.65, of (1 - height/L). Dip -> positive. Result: 9.7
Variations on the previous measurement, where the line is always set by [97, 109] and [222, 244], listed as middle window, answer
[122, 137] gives 2.2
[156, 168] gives 2.7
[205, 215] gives -0.2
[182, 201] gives -0.3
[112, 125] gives -0.1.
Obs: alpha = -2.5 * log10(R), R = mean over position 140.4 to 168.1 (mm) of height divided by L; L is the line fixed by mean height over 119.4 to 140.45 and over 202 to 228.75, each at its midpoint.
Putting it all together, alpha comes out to 0.40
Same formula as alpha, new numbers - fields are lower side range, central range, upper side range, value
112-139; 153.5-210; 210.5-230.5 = 0.04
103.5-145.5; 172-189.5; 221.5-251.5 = -0.09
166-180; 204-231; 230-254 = -0.03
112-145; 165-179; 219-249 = -0.05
